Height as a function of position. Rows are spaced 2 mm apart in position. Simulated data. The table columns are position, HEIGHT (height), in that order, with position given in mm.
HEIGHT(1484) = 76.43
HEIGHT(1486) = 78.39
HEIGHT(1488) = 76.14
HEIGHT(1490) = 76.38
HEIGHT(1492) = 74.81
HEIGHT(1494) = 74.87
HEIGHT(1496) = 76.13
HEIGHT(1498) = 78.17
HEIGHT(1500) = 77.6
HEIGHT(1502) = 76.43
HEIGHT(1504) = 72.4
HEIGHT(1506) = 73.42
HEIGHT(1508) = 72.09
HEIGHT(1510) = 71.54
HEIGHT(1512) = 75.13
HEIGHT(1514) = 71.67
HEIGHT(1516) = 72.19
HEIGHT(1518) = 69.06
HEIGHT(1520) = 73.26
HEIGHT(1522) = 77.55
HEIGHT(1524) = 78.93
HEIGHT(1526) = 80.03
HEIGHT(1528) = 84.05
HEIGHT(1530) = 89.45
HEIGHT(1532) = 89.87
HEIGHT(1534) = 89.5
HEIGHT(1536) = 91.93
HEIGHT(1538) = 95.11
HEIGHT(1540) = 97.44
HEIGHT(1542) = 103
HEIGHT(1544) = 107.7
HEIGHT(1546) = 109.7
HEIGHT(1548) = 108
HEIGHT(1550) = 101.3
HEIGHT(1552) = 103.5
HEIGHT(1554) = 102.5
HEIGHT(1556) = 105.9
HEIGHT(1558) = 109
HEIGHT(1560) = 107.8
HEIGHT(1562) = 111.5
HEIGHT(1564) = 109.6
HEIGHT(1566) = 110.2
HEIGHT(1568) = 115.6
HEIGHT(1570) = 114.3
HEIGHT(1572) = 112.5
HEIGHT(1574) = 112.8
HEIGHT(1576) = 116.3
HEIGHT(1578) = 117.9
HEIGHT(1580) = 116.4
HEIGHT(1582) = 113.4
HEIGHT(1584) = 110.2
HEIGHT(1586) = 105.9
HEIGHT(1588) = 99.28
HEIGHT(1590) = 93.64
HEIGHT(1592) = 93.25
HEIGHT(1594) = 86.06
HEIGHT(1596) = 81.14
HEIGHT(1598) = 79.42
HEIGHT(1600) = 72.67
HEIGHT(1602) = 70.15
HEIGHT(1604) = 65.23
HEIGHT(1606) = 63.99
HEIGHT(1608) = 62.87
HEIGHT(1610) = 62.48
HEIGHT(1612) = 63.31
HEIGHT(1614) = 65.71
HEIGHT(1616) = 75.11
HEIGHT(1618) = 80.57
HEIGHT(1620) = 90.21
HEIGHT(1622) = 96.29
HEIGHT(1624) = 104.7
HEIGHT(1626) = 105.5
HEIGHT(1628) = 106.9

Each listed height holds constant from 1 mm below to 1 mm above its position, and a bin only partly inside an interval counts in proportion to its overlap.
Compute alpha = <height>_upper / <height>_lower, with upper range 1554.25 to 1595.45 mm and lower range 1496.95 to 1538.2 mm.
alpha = 1.37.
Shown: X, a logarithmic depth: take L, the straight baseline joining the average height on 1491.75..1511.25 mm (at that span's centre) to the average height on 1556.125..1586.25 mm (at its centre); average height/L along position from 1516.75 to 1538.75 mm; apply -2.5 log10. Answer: 0.07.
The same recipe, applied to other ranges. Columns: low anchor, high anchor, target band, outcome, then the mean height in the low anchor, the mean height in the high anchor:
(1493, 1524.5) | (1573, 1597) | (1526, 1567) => -0.135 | 74.3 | 104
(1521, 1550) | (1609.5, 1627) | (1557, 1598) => -0.200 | 93.3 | 83.2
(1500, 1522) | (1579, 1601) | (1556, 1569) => -0.248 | 73.2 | 95.6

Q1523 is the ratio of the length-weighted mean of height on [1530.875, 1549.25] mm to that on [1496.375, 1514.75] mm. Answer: 1.33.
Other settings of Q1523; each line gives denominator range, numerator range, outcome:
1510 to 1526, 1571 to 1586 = 1.53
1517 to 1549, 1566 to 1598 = 1.17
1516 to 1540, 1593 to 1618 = 0.85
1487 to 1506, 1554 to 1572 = 1.45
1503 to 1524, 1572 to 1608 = 1.28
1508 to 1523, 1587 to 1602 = 1.17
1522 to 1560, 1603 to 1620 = 0.71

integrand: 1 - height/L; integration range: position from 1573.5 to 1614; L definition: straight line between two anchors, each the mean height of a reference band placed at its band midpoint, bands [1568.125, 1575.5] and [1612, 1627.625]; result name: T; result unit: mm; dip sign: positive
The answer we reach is 5.6 mm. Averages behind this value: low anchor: 114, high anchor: 87.4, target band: 88.4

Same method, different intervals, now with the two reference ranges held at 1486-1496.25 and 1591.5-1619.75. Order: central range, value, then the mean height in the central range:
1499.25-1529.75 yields 0.0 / 75.4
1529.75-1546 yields -4.8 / 96.7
